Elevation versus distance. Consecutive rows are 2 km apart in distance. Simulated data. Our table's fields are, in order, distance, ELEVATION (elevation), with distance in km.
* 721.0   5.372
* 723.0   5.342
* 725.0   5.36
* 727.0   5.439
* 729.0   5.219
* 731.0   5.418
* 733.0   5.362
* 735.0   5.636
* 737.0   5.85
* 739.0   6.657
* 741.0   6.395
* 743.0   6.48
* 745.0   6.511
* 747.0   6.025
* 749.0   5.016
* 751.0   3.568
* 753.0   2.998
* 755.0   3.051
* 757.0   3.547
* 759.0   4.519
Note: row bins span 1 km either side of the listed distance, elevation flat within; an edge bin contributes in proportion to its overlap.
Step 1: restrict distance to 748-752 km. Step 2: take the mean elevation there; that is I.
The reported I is 4.29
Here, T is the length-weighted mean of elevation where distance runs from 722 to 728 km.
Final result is 5.38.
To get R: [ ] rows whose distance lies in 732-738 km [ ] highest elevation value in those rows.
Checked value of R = 5.85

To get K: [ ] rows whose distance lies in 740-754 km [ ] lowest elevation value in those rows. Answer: 2.998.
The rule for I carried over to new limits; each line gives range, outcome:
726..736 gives 5.41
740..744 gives 6.44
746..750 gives 5.52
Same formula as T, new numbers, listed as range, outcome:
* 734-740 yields 6.05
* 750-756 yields 3.21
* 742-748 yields 6.34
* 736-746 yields 6.38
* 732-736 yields 5.5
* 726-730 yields 5.33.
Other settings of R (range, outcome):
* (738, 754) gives 6.657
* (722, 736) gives 5.636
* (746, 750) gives 6.025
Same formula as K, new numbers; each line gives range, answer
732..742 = 5.362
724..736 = 5.219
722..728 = 5.342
